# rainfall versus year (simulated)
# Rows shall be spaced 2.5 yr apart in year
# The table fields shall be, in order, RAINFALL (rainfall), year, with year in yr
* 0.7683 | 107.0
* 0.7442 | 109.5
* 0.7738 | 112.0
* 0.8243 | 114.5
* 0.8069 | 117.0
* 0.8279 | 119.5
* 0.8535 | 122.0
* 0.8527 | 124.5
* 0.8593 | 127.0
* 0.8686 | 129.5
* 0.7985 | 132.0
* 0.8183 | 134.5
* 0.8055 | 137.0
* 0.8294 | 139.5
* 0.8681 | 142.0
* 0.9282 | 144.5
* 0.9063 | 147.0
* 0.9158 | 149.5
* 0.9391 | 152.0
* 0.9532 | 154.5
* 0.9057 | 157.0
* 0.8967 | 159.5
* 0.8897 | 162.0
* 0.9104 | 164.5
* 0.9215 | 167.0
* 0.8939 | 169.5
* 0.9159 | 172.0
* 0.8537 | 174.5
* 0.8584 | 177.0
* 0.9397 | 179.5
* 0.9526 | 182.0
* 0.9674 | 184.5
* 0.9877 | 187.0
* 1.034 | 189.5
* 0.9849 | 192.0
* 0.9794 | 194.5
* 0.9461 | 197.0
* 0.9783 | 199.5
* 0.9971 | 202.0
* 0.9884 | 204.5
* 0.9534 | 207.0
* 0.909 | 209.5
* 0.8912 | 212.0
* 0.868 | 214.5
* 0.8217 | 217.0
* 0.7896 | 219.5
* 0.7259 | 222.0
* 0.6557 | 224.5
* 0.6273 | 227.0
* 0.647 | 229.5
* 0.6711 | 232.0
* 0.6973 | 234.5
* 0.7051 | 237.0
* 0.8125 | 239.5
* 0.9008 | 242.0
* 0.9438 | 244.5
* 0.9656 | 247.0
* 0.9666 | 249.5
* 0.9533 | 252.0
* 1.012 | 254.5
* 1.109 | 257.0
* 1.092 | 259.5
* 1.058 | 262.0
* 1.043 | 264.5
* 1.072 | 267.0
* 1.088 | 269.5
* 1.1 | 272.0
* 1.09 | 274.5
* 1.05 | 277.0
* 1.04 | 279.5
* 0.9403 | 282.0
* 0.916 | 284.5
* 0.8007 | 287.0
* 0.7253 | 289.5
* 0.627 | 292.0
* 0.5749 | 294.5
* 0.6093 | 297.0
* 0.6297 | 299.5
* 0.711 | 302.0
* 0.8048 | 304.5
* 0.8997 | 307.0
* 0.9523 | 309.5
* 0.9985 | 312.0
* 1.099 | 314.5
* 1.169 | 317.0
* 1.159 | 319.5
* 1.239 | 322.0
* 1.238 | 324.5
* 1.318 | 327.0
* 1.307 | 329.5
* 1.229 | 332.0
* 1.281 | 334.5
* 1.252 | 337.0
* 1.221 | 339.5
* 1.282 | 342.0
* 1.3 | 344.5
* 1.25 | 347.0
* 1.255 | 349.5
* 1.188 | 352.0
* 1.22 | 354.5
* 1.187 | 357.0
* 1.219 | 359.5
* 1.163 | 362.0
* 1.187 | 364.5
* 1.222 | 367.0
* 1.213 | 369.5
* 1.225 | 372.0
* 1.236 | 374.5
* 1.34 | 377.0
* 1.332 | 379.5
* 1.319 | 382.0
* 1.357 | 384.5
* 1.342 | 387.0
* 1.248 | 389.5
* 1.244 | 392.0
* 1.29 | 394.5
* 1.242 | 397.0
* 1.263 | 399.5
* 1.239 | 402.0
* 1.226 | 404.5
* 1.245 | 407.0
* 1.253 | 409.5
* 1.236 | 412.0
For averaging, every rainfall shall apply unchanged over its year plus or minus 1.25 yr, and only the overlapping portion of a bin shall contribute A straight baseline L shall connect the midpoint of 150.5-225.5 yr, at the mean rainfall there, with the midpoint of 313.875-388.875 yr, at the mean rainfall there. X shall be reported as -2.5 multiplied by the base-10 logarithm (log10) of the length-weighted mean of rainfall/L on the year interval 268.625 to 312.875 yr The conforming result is 0.284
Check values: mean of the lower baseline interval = 0.911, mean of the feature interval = 0.861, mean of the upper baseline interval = 1.25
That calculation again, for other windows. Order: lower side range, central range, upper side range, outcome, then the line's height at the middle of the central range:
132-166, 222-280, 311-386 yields 0.162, 1.06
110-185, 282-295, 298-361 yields 0.379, 1.08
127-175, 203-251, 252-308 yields 0.101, 0.9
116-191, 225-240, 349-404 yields 0.431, 1.02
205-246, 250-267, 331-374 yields -0.152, 0.907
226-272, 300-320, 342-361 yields 0.162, 1.11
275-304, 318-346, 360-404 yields -0.240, 1.01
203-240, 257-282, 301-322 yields -0.189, 0.896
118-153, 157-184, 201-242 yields -0.086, 0.836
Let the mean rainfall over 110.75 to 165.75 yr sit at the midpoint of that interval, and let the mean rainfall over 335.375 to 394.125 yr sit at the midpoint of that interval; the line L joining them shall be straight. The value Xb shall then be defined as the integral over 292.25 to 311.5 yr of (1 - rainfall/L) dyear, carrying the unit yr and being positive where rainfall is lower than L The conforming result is 6.8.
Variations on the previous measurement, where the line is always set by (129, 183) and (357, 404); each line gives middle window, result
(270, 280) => 0.10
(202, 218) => 1.04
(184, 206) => -0.73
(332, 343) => -0.63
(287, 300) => 5.42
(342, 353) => -0.46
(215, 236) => 6.12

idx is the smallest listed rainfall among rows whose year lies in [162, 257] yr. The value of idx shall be 0.6273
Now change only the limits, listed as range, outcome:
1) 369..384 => 1.213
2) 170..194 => 0.8537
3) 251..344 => 0.5749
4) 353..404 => 1.163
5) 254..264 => 1.012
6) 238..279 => 0.8125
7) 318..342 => 1.159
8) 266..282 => 0.9403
